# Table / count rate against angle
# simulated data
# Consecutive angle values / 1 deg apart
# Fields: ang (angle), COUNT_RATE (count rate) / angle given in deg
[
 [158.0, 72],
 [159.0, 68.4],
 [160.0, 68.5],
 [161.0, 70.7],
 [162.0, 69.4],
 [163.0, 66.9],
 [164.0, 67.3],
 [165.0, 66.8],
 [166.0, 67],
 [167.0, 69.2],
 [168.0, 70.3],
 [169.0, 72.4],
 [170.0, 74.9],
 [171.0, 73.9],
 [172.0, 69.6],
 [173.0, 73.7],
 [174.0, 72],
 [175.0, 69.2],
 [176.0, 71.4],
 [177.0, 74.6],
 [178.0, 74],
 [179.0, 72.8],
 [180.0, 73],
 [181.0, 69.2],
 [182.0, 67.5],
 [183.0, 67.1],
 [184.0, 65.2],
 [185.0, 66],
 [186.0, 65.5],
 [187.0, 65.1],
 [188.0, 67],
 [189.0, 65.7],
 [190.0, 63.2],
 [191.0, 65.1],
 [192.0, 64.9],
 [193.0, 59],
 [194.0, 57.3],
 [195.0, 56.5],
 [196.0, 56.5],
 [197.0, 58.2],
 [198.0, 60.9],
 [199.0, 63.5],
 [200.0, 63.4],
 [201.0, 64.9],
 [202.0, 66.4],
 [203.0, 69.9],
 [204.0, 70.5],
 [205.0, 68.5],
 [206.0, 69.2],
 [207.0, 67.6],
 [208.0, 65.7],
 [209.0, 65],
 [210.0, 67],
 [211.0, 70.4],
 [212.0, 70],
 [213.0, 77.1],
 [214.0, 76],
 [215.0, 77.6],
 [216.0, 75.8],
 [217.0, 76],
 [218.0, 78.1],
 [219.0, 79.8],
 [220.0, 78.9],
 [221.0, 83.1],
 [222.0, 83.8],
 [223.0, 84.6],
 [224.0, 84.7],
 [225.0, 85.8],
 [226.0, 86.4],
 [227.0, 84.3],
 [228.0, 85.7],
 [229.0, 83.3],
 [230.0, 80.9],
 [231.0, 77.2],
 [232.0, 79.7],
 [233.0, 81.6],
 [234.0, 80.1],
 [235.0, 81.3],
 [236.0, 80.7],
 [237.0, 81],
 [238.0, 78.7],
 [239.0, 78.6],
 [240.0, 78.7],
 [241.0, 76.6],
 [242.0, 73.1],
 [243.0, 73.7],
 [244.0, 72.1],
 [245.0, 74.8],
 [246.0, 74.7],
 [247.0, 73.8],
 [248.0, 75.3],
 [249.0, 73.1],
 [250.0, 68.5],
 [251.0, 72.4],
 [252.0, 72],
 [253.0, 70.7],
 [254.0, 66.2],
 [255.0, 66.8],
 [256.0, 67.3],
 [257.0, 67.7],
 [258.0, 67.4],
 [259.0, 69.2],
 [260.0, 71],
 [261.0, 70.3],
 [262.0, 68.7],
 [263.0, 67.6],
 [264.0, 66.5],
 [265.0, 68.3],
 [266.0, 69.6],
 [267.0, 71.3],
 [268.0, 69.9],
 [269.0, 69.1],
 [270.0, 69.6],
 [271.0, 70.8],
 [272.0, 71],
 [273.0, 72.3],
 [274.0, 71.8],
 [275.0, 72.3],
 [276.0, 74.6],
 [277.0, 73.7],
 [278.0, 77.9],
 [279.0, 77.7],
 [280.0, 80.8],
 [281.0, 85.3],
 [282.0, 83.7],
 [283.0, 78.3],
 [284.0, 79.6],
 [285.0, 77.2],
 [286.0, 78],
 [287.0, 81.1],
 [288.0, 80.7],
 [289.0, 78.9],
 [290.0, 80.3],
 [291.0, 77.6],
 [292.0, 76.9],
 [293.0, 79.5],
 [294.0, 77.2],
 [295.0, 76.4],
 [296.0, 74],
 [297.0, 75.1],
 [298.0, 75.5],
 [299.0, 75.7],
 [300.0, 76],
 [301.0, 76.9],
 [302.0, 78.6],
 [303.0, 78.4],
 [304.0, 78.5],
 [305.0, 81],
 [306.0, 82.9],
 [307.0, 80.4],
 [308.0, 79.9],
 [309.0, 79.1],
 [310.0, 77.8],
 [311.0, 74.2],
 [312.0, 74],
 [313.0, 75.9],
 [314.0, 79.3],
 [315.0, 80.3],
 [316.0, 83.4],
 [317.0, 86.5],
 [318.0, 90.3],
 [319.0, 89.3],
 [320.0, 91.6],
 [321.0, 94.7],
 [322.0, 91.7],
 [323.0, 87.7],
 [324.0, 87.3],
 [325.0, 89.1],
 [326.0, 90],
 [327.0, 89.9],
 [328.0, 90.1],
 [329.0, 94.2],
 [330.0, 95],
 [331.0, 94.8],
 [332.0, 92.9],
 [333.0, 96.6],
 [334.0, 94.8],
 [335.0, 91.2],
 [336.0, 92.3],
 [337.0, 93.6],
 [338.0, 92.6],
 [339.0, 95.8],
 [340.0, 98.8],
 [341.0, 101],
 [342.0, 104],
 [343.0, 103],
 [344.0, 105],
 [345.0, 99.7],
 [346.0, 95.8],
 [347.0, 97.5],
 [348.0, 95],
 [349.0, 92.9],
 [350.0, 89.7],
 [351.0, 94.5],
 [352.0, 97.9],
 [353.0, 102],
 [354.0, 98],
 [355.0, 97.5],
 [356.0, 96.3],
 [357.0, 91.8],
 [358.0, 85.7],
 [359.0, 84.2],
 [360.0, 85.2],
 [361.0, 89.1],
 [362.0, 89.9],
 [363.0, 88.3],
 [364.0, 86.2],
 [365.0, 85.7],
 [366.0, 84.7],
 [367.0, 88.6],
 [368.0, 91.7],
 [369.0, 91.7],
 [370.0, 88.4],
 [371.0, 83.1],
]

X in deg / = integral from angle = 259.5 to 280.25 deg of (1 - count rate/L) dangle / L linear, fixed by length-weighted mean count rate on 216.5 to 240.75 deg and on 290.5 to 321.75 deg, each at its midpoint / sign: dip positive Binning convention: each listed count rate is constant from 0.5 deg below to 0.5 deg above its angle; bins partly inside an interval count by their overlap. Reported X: 2.3 deg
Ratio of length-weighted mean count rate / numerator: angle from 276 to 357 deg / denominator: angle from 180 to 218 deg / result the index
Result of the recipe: 1.29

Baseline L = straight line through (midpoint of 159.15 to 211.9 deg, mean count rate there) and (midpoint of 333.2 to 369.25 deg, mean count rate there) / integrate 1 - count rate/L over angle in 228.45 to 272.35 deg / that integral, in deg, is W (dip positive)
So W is 2.4 deg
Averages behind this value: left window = 67.3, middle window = 73.2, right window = 93.7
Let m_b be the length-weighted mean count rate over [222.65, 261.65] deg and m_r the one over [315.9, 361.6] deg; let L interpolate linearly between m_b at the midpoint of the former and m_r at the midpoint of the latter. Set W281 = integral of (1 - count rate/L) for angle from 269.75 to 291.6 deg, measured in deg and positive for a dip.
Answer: 1.59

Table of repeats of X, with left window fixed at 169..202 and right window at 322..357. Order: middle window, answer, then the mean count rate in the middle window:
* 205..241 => -2.12 deg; 78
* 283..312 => 3.07 deg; 78.1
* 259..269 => 1.47 deg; 69.2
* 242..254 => 0.86 deg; 72.6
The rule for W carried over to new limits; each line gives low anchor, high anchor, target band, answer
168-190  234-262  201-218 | 0.1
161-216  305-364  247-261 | 1.5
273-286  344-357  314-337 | -0.1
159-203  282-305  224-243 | -2.2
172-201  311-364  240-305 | 5.3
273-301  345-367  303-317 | 0.5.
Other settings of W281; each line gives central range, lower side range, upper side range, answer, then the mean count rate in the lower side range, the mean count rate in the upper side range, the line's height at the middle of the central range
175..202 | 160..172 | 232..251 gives 2.4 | 69.8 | 76.4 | 71.8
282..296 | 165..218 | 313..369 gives 0.9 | 68.2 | 92.1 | 83.8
